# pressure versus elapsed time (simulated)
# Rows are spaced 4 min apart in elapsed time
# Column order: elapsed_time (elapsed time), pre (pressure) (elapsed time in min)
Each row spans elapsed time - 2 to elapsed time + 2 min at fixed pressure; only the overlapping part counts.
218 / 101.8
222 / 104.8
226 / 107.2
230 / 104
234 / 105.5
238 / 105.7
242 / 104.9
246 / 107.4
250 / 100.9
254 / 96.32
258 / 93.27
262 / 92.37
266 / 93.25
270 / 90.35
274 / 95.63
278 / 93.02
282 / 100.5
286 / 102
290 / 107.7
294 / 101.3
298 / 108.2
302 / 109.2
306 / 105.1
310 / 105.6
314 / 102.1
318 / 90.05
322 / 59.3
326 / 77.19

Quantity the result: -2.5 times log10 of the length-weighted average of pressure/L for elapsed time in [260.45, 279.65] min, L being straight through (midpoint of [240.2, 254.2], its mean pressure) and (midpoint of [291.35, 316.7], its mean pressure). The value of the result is 0.12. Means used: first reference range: 103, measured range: 92.9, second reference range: 105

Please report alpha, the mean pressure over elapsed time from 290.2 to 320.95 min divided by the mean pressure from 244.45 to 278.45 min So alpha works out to 1.06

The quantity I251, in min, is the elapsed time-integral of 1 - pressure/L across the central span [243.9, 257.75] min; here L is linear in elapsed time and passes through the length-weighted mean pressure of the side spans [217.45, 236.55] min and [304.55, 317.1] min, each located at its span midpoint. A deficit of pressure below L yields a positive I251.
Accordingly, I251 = 0.5 min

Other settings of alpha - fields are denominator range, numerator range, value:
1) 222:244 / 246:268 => 0.91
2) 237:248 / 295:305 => 1.01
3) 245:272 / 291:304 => 1.11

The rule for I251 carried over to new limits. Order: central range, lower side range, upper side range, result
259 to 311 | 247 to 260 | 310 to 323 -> -3.9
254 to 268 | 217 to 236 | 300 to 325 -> 1.0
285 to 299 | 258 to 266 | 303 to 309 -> -0.4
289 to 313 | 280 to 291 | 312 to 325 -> -3.2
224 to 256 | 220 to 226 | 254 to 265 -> -1.3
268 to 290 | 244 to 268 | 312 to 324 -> -1.2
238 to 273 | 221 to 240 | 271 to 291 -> 1.5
